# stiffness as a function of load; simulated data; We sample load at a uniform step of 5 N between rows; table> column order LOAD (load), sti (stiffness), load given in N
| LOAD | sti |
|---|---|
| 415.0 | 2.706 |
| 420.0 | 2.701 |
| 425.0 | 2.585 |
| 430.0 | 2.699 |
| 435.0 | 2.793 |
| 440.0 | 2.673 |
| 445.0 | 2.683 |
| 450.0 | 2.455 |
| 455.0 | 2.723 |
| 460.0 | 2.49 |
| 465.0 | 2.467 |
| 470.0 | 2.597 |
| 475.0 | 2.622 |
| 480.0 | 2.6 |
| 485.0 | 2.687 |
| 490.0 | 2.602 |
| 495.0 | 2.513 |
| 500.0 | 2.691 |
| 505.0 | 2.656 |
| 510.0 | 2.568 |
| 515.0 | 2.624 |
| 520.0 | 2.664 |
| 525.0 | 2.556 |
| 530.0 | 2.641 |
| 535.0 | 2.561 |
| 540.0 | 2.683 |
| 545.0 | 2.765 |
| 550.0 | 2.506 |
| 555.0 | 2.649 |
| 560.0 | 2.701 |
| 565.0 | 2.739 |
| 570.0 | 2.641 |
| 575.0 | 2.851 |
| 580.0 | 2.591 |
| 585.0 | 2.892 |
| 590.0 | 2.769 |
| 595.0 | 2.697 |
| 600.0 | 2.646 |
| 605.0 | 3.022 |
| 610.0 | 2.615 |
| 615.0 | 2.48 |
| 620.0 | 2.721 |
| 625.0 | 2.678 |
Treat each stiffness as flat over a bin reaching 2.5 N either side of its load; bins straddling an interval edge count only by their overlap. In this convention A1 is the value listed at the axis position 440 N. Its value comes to 2.673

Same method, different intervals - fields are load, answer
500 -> 2.691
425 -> 2.585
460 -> 2.49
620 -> 2.721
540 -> 2.683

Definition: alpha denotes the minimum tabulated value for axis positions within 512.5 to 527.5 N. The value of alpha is 2.556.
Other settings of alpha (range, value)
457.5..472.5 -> 2.467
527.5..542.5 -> 2.561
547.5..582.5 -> 2.506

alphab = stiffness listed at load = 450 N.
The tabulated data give 2.455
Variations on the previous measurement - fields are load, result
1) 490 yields 2.602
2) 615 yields 2.48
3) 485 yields 2.687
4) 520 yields 2.664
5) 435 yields 2.793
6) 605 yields 3.022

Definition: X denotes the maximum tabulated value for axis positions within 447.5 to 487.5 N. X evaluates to 2.723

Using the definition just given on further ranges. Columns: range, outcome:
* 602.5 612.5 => 3.022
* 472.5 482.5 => 2.622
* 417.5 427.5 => 2.701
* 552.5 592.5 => 2.892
